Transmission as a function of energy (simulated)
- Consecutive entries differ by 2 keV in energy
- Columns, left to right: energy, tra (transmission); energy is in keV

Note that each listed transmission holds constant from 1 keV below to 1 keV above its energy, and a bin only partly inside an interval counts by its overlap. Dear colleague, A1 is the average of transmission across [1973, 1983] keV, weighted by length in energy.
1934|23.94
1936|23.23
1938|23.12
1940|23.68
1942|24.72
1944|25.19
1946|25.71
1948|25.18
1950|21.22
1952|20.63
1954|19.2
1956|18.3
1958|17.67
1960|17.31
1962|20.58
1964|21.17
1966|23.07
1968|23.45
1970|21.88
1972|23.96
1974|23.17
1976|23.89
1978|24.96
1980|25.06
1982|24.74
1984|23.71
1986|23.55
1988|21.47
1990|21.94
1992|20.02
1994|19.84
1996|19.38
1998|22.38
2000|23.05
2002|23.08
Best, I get 24.4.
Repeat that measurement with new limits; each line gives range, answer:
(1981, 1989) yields 23.4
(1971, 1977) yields 23.7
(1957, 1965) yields 19.2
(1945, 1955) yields 22.4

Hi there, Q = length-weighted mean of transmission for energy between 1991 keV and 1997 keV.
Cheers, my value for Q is 19.7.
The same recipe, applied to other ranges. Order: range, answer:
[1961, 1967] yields 21.6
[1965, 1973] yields 23.1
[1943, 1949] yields 25.4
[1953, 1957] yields 18.8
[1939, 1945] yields 24.5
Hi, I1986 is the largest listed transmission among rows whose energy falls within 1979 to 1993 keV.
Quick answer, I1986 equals 25.06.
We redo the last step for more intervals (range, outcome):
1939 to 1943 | 24.72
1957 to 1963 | 20.58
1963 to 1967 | 23.07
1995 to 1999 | 22.38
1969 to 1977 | 23.96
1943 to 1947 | 25.71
